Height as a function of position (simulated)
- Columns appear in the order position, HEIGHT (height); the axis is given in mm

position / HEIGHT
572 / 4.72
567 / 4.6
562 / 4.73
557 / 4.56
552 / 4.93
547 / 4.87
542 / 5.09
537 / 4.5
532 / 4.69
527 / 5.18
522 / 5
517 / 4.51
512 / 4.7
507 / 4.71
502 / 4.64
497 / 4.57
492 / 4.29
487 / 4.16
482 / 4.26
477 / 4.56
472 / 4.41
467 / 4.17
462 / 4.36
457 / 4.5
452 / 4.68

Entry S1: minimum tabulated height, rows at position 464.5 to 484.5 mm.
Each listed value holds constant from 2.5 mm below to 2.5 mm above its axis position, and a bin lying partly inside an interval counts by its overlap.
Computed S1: 4.17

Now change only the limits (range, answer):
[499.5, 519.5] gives 4.51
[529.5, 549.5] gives 4.5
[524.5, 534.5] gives 4.69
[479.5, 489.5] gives 4.16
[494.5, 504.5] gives 4.57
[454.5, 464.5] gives 4.36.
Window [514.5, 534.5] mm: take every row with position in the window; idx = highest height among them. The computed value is 5.18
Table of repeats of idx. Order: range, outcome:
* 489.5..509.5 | 4.71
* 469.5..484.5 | 4.56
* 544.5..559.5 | 4.93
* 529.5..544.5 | 5.09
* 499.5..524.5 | 5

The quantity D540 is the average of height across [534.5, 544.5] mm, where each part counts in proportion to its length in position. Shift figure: 4.79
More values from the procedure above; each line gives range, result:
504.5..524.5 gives 4.73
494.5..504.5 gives 4.6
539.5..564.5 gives 4.84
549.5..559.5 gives 4.74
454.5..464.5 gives 4.43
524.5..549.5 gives 4.87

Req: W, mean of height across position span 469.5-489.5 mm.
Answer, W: 4.35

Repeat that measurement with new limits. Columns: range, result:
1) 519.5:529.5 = 5.09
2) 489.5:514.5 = 4.58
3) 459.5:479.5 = 4.38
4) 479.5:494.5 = 4.24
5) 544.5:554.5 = 4.9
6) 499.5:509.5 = 4.67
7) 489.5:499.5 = 4.43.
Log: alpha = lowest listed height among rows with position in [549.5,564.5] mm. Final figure 4.56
